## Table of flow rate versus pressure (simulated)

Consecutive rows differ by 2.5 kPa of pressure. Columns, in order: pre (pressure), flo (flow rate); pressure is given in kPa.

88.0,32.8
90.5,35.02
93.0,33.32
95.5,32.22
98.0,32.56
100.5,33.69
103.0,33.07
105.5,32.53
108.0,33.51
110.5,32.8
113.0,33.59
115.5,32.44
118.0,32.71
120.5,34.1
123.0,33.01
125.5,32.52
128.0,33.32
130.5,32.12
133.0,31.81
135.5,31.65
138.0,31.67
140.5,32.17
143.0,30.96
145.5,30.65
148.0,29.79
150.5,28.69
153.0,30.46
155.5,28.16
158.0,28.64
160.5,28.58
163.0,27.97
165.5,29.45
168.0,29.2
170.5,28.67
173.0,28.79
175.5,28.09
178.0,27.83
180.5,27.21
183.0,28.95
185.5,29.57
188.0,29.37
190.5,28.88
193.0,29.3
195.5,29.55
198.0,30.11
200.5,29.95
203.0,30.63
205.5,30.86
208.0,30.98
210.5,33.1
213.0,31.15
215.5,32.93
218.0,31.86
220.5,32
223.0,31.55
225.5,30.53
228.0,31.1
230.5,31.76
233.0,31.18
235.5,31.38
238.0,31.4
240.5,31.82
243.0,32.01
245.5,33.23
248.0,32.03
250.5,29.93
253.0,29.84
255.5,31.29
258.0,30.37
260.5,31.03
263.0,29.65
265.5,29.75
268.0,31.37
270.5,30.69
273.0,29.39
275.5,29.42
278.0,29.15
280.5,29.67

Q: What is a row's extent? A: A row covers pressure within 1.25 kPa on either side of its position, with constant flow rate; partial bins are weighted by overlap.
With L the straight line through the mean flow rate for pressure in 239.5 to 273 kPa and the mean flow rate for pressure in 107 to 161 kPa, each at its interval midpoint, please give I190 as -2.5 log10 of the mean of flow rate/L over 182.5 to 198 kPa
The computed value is 0.07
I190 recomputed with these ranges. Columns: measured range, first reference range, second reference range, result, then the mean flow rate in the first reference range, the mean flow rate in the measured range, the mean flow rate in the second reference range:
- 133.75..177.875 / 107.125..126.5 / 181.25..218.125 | 0.079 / 33.1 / 29.6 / 30.4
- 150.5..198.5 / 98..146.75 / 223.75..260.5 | 0.112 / 32.5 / 28.9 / 31.3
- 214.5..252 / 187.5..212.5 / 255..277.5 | -0.047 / 30.3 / 31.6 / 30.3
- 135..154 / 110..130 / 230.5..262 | 0.068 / 33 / 30.7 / 31.3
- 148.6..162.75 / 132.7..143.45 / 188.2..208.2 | 0.083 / 31.7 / 28.9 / 29.9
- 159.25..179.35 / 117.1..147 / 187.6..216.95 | 0.101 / 32.2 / 28.6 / 30.6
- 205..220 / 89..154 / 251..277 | -0.030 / 32.3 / 31.9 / 30.3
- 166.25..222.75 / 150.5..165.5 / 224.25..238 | 0.002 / 28.8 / 30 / 31.2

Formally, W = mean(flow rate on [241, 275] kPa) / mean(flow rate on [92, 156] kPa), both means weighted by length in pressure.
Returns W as 1.0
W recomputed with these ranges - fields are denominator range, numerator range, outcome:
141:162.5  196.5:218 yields 1.06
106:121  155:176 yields 0.87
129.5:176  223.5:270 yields 1.04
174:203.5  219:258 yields 1.08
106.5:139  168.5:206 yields 0.89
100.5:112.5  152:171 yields 0.87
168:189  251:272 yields 1.07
